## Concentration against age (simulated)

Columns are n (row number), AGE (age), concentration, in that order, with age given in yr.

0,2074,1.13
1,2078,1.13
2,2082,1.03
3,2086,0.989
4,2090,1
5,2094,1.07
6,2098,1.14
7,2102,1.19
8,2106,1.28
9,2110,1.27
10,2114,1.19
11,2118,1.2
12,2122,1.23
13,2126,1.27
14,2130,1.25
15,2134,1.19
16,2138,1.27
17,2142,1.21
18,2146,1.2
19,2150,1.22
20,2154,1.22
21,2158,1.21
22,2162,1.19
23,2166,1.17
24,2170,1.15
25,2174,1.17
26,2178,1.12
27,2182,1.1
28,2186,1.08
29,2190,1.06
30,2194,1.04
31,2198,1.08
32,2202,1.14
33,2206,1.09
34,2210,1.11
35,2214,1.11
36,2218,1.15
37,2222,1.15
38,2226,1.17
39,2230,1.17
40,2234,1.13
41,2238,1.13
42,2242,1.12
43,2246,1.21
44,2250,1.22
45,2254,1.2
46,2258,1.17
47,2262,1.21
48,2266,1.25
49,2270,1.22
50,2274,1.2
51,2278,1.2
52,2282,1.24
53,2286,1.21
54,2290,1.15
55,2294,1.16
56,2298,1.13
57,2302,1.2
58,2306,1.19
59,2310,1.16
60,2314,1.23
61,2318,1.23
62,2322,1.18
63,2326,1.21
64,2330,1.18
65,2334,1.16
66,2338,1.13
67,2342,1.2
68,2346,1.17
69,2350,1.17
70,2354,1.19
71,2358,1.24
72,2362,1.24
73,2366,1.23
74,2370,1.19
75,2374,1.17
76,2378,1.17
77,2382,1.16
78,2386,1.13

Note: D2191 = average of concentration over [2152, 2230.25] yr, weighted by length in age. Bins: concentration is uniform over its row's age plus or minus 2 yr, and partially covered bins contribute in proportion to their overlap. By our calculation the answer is 1.13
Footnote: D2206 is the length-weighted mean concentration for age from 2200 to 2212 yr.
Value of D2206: 1.11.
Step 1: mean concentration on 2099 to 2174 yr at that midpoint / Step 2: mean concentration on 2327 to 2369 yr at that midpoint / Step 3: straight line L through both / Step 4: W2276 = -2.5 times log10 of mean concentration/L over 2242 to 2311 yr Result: 0.01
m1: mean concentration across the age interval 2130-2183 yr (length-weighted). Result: 1.19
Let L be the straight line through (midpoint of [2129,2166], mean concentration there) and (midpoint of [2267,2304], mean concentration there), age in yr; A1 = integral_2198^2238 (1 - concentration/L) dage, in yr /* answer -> 2.3 yr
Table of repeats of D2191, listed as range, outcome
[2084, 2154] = 1.19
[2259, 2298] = 1.2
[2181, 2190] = 1.08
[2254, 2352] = 1.19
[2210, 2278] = 1.17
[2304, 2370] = 1.19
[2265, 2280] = 1.22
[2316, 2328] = 1.21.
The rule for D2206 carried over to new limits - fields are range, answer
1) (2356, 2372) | 1.23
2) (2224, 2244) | 1.14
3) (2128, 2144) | 1.23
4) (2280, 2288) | 1.23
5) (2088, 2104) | 1.1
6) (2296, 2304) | 1.17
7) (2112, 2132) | 1.23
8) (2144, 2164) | 1.21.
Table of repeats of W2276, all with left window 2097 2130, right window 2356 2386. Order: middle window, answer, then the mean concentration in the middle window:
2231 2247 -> 0.06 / 1.15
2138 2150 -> 0.00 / 1.22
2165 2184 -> 0.07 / 1.14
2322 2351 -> 0.02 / 1.17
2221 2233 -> 0.05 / 1.16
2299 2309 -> 0.02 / 1.19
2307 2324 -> 0.00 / 1.2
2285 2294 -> 0.03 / 1.17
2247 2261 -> 0.01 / 1.2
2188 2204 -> 0.13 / 1.08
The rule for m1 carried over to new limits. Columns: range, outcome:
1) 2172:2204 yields 1.1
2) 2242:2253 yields 1.2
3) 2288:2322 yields 1.18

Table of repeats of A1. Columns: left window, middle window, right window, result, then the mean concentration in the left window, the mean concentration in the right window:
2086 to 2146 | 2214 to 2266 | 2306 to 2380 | 0.9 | 1.19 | 1.19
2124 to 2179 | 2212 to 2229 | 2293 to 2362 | 0.7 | 1.2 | 1.19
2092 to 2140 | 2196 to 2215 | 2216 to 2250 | 1.1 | 1.21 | 1.16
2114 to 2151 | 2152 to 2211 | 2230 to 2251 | 3.3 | 1.22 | 1.16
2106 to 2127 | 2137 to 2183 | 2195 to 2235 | 0.1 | 1.23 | 1.13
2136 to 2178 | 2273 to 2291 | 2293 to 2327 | -0.2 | 1.2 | 1.19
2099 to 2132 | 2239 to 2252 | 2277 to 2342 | 0.2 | 1.23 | 1.19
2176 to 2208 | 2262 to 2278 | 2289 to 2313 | -1.0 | 1.09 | 1.17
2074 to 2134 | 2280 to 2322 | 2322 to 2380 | -0.2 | 1.16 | 1.19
